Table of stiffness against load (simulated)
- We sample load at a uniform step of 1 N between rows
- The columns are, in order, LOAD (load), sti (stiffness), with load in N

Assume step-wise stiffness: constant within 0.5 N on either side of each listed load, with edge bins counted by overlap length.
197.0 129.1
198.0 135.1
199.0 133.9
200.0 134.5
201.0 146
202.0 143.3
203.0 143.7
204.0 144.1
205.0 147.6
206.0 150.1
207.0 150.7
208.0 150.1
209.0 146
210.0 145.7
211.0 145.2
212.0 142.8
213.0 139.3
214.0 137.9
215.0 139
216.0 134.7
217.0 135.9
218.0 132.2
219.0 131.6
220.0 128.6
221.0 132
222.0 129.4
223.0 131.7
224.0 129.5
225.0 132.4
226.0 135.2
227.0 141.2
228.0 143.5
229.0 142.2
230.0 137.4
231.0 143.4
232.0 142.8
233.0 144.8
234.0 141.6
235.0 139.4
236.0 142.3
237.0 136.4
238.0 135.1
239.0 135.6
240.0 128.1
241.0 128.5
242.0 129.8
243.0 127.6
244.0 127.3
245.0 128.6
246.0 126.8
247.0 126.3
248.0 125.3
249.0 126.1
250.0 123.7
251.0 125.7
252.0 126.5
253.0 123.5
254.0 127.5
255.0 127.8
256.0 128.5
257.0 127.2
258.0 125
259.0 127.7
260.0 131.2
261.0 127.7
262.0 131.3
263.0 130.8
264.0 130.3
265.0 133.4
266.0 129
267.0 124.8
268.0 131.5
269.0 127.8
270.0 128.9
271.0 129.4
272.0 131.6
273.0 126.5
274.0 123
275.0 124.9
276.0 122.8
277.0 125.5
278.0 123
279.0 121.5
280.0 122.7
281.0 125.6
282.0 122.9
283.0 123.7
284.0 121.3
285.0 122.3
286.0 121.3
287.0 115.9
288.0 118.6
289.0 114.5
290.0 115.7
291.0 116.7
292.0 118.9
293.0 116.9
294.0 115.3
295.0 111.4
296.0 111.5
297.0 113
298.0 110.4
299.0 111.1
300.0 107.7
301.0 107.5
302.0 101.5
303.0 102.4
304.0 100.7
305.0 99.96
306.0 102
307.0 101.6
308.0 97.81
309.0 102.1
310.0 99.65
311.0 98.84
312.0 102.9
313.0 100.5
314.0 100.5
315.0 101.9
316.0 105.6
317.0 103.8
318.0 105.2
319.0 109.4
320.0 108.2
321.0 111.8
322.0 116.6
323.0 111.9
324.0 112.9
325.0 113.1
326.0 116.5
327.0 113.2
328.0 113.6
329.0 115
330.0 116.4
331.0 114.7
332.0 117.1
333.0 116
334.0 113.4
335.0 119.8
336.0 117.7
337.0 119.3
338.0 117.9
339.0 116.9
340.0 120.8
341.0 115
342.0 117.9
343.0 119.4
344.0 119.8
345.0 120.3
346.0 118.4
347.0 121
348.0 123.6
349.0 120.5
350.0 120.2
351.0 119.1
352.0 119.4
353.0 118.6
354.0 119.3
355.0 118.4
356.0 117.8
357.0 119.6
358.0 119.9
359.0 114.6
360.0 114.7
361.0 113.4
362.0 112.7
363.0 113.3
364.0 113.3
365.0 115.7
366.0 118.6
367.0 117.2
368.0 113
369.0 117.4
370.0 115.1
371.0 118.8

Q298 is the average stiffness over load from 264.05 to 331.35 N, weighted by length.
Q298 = 115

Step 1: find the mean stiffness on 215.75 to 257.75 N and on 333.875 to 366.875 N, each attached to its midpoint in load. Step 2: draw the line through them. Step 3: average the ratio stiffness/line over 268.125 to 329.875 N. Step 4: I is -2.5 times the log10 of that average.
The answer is 0.10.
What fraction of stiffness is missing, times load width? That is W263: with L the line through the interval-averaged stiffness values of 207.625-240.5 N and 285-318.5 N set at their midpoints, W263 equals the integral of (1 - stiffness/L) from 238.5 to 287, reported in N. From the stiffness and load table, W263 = -1.5 N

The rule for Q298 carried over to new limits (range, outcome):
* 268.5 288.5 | 124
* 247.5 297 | 124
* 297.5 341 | 109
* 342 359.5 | 119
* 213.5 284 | 131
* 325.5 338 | 116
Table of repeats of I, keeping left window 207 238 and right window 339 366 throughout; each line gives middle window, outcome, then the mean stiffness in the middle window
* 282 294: 0.083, 119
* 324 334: 0.062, 115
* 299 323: 0.194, 104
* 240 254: 0.067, 127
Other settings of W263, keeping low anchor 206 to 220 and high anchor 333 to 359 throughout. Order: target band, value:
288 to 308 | 2.7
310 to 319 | 1.6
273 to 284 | 0.5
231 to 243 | 0.0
